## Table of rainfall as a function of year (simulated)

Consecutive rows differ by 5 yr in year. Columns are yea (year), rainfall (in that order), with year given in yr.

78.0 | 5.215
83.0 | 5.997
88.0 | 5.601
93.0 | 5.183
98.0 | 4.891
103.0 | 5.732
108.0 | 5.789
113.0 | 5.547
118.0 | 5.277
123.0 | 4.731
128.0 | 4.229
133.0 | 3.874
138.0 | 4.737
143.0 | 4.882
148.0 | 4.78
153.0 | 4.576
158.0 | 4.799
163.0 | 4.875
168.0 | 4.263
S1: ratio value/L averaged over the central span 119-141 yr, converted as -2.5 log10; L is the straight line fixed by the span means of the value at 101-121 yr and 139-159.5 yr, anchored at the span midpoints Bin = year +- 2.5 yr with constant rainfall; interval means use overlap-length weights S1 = 0.16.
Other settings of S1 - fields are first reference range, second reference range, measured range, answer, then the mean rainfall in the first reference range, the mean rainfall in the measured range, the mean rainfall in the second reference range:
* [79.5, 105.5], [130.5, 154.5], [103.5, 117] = -0.097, 5.47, 5.63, 4.57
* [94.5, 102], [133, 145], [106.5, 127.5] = -0.071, 5.1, 5.21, 4.61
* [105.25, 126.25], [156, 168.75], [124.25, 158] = 0.096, 5.3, 4.54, 4.69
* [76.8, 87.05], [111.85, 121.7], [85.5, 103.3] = 0.045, 5.65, 5.3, 5.31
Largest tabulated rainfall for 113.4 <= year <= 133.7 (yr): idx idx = 5.277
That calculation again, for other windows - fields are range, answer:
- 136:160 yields 4.882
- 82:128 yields 5.997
